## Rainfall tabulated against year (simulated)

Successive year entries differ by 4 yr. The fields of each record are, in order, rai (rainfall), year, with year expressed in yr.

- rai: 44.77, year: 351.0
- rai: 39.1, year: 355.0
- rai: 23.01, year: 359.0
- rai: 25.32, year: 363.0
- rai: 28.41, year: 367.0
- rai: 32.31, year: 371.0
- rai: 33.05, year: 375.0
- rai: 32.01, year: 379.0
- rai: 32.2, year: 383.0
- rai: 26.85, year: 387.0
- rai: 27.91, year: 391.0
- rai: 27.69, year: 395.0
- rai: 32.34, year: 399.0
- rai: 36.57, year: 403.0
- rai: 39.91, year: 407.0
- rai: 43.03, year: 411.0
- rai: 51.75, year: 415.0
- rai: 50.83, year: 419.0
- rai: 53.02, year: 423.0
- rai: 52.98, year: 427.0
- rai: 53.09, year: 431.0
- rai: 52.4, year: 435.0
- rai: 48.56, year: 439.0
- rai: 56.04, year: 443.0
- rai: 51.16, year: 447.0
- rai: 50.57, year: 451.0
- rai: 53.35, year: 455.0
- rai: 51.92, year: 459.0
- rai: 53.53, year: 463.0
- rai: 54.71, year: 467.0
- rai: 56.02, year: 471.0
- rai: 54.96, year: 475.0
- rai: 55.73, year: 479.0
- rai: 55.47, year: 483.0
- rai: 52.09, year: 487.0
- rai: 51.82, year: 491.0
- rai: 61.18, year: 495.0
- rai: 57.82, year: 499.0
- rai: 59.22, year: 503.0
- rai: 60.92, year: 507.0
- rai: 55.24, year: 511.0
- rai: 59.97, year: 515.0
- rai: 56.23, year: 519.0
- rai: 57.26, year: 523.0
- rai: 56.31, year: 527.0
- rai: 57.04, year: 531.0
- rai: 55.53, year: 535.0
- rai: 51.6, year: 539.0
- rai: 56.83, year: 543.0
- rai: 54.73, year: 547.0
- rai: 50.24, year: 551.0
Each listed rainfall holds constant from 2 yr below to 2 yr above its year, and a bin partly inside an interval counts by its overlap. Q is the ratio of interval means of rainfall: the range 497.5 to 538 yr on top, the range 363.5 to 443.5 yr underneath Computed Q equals 1.44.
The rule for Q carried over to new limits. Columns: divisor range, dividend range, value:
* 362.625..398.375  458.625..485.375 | 1.84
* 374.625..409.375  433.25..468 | 1.63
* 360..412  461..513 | 1.77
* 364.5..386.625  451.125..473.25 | 1.72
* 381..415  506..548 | 1.64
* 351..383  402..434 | 1.53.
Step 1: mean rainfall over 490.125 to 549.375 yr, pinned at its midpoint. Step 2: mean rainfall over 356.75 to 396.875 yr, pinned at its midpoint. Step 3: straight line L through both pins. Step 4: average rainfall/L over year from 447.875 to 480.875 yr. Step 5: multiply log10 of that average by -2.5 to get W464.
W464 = -0.17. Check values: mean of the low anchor 28.9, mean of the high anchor 56.8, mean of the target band 53.7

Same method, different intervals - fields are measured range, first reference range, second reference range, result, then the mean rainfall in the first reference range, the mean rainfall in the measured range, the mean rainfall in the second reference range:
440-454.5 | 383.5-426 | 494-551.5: -0.155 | 39.1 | 52.4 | 56.8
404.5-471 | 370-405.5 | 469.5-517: -0.184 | 31.3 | 51.1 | 56.7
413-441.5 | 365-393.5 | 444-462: -0.170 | 30.3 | 51.9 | 52.1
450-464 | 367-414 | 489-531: -0.123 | 33.3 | 52.4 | 57.6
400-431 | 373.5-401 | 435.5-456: -0.146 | 30.2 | 46.8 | 51.9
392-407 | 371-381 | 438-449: 0.197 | 32.5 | 32.9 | 52.2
